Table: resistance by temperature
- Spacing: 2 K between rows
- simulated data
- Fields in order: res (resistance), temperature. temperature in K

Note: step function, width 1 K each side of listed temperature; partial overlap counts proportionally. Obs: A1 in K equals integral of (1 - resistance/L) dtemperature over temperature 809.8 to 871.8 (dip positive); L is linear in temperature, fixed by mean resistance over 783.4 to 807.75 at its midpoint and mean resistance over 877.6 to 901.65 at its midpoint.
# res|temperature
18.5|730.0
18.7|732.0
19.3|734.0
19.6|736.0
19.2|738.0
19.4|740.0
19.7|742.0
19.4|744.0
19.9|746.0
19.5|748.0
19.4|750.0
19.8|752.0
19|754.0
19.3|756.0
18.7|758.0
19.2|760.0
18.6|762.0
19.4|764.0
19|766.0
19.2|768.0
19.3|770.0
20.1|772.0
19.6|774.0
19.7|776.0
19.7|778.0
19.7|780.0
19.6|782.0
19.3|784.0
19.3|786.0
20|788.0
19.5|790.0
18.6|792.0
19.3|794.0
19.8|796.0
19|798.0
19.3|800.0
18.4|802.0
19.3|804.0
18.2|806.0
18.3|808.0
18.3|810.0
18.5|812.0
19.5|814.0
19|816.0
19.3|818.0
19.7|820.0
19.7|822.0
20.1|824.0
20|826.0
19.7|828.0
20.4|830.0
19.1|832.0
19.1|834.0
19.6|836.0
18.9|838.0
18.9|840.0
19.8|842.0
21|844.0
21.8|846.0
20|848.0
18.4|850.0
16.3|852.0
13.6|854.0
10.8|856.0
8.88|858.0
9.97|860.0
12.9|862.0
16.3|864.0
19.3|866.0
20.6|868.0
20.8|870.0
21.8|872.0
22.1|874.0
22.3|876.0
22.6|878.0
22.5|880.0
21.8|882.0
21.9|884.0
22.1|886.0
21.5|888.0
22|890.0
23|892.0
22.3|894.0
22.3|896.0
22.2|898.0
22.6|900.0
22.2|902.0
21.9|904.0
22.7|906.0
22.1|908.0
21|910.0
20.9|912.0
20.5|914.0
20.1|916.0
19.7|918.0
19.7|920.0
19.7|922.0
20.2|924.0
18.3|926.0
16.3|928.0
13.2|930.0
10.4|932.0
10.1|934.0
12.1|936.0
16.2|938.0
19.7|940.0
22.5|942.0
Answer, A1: 7.4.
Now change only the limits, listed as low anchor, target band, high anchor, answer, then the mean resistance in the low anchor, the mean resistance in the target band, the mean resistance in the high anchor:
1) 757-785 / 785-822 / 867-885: 1.9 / 19.4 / 19.1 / 21.8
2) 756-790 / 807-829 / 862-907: 1.0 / 19.4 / 19.3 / 21.5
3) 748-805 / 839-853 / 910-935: -0.7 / 19.3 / 19.5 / 17.6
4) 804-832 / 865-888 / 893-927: -1.3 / 19.3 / 21.6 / 21.1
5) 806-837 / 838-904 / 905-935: -2.6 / 19.3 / 19.5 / 18.3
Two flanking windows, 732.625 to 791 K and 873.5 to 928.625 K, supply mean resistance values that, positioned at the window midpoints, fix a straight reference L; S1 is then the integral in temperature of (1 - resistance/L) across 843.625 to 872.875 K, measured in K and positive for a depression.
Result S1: 5.7 K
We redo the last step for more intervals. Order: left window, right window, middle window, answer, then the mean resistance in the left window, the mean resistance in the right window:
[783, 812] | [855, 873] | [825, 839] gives -1.8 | 19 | 15.7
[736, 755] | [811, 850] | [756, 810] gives 0.9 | 19.5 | 19.7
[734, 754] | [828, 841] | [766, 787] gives -0.1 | 19.5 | 19.4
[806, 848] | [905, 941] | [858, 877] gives 0.9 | 19.5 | 17.9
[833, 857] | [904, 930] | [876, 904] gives -4.3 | 18.2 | 19.9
